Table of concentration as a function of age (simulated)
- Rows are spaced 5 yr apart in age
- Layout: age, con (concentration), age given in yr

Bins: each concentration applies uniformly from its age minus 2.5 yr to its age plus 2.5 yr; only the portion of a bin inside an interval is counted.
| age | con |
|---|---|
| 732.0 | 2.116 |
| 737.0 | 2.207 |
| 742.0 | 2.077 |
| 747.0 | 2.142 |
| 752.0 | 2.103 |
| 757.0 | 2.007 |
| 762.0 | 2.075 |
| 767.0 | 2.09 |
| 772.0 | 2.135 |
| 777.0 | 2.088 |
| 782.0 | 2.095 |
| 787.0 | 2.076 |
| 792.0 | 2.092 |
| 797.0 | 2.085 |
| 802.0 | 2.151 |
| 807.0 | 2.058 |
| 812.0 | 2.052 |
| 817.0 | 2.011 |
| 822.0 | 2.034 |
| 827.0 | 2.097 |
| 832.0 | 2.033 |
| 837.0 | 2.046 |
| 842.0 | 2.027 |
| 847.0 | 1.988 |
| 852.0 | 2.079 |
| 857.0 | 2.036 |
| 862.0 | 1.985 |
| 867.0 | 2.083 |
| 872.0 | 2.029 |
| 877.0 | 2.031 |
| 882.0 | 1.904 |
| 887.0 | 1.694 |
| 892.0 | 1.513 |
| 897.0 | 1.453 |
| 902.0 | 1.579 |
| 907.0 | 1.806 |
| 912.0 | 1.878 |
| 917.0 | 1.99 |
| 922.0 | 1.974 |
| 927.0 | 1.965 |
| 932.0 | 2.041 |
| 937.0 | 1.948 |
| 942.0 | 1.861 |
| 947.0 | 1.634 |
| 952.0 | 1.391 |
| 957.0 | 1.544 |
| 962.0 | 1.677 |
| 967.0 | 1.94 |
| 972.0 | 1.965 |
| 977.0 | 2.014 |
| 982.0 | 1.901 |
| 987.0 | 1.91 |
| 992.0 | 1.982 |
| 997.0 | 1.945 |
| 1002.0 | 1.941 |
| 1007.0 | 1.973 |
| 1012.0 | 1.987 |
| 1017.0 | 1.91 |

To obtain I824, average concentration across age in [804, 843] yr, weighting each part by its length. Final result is 2.05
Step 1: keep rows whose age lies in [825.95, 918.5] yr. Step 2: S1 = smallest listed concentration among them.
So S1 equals 1.453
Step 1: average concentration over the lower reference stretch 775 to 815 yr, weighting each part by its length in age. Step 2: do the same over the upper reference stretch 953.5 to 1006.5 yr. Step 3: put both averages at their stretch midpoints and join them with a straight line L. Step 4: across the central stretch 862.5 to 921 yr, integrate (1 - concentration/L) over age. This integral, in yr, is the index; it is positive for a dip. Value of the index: 4.51 yr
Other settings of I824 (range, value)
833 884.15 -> 2.02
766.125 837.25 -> 2.08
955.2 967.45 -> 1.69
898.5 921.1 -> 1.81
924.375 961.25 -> 1.77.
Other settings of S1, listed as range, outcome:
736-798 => 2.007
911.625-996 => 1.391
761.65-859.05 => 1.988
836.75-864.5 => 1.985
